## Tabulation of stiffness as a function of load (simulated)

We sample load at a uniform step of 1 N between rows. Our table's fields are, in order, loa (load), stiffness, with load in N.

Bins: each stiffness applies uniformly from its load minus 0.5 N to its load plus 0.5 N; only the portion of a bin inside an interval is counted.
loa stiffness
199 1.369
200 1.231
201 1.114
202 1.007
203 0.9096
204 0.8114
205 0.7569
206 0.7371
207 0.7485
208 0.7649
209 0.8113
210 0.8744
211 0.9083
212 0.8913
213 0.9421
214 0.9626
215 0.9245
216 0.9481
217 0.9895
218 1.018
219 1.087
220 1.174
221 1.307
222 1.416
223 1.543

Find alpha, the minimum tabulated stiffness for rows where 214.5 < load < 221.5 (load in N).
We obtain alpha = 0.9245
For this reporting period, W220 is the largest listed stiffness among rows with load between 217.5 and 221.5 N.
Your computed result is 1.307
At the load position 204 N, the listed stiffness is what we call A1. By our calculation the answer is 0.8114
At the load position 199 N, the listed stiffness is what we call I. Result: 1.369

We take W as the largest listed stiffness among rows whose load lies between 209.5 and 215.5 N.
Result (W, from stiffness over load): 0.9626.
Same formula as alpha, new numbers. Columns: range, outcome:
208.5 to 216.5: 0.8113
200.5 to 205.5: 0.7569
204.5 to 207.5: 0.7371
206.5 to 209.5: 0.7485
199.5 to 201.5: 1.114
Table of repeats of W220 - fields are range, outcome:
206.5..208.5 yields 0.7649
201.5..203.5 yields 1.007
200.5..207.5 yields 1.114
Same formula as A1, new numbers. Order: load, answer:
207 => 0.7485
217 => 0.9895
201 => 1.114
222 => 1.416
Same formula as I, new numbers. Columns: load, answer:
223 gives 1.543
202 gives 1.007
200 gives 1.231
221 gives 1.307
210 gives 0.8744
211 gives 0.9083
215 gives 0.9245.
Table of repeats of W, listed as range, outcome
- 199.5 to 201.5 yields 1.231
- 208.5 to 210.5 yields 0.8744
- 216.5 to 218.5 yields 1.018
